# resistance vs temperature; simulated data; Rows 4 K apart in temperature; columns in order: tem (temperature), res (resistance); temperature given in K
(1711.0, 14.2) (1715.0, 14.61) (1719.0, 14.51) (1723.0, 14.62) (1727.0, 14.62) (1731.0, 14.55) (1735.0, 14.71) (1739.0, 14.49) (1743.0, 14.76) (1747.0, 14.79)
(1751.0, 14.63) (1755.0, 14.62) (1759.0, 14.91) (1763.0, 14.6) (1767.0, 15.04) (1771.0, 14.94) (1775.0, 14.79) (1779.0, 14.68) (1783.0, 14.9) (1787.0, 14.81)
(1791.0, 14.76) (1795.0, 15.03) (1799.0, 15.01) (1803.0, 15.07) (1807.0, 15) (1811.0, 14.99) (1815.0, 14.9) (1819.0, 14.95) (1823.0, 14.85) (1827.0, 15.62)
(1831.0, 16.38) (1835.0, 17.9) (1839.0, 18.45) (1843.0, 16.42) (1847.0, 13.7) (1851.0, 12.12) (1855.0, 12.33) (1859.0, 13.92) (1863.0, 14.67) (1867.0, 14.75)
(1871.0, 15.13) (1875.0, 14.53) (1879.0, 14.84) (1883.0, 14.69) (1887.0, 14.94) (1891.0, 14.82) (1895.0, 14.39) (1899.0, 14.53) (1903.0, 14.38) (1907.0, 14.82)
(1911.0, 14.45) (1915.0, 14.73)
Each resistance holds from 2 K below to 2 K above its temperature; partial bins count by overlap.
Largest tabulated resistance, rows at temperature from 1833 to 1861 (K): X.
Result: 18.45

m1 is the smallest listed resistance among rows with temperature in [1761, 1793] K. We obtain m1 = 14.6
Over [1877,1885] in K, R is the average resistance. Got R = 14.8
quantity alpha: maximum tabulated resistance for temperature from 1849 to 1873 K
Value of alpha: 15.13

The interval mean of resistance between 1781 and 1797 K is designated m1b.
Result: 14.9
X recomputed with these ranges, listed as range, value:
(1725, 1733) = 14.62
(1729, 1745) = 14.76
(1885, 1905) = 14.94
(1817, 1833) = 16.38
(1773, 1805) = 15.07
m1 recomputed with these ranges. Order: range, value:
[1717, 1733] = 14.51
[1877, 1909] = 14.38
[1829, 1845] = 16.38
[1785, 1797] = 14.76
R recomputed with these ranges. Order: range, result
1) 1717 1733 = 14.6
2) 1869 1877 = 14.8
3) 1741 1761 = 14.7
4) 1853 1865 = 13.6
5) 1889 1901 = 14.6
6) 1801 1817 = 15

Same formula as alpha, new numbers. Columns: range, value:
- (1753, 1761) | 14.91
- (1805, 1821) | 15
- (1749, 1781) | 15.04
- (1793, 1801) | 15.03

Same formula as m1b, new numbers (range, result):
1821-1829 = 15.2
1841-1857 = 13.6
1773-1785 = 14.8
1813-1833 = 15.3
